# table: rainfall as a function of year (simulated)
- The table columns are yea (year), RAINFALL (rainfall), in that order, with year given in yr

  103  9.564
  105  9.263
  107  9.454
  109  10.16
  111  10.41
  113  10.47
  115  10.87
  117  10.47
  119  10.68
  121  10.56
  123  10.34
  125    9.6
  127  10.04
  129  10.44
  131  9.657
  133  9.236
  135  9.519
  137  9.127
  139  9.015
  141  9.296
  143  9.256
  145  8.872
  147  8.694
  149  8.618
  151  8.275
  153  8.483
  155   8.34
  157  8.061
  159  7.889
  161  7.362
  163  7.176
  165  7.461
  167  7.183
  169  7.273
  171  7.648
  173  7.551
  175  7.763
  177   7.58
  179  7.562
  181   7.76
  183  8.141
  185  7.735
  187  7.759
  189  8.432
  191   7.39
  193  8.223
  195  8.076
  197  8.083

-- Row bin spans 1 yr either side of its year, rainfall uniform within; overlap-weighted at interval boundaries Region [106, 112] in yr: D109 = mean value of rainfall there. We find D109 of 10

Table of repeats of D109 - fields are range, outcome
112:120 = 10.6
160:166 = 7.33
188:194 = 8.02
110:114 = 10.4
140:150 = 8.95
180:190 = 7.97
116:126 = 10.3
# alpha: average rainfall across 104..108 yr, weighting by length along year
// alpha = 9.36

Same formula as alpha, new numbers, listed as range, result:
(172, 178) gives 7.63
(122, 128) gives 9.99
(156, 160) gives 7.97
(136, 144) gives 9.17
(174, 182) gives 7.67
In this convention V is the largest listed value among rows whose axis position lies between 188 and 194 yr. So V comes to 8.432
